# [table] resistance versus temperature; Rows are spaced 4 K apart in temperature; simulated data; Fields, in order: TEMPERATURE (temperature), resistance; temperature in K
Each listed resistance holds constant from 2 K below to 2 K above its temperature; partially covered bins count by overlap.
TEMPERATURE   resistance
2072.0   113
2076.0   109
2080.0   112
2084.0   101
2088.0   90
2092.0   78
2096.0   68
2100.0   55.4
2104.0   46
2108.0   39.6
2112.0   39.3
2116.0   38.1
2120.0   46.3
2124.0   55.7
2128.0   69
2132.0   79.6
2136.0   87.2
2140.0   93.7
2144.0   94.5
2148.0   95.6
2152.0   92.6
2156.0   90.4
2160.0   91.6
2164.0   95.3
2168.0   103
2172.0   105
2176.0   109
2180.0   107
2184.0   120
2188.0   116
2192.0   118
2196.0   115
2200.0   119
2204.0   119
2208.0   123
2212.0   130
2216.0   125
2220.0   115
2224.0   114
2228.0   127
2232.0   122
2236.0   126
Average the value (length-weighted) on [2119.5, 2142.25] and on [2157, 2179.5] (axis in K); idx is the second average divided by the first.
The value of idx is 1.36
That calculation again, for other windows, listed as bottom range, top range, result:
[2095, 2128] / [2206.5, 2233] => 2.49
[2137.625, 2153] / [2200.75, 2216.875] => 1.32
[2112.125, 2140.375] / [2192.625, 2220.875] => 1.90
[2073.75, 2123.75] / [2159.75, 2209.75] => 1.63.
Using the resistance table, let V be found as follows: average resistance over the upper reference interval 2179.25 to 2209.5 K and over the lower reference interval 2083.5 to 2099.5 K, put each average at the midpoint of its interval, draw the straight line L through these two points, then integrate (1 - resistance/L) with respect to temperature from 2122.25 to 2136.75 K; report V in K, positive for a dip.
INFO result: 3.4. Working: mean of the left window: 80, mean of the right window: 117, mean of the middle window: 71.9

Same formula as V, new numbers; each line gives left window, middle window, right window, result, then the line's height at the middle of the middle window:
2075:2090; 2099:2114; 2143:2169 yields 8.3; 99.9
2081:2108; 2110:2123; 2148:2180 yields 6.2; 80.4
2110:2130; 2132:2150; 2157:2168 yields -4.9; 72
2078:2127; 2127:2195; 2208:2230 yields -3.8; 93.4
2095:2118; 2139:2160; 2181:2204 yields -3.0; 82.1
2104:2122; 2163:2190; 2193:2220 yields -3.6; 95.6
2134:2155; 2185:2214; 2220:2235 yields -2.3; 111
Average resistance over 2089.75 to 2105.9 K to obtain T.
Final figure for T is 62.4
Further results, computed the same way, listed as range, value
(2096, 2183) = 78.1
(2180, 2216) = 120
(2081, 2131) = 61.9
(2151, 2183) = 100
